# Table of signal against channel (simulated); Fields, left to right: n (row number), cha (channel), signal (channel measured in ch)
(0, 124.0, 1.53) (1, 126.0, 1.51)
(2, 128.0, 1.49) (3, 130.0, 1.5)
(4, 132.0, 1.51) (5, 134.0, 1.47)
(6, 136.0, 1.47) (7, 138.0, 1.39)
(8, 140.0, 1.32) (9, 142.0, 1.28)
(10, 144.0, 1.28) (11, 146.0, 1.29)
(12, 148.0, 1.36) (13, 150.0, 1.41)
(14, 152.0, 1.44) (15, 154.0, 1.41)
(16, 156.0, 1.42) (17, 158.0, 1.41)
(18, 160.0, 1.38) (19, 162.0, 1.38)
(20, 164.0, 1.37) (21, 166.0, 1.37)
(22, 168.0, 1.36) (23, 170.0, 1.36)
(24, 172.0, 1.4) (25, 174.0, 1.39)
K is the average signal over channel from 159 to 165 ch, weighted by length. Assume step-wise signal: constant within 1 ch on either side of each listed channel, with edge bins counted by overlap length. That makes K 1.38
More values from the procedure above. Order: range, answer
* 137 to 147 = 1.31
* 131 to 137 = 1.48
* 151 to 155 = 1.42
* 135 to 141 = 1.39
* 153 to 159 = 1.41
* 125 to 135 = 1.5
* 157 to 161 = 1.4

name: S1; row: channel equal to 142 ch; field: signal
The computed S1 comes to 1.28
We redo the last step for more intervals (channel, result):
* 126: 1.51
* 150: 1.41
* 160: 1.38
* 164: 1.37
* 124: 1.53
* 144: 1.28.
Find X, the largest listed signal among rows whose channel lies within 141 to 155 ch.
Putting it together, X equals 1.44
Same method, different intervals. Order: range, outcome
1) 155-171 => 1.42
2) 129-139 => 1.51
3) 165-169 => 1.37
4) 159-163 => 1.38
